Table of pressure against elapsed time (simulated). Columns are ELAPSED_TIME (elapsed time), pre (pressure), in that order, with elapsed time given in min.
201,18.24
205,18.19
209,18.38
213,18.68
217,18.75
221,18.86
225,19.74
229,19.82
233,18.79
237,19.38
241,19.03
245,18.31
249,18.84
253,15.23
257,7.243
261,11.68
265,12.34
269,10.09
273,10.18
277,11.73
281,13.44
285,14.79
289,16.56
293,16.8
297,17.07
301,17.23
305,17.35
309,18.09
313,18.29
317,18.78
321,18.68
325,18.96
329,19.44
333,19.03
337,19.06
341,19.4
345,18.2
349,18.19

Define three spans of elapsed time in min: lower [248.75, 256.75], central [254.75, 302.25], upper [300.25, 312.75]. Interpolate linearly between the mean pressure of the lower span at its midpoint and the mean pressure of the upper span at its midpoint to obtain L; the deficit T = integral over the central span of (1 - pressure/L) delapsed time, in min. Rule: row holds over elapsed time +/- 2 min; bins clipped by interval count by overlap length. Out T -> 8.67 min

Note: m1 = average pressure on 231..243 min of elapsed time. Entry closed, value 19.1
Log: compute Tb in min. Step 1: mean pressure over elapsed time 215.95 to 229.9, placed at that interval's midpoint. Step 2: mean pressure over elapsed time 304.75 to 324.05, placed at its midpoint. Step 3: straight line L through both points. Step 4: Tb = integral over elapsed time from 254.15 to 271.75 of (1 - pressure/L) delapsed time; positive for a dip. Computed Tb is 7.75 min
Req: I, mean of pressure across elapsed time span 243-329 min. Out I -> 15.4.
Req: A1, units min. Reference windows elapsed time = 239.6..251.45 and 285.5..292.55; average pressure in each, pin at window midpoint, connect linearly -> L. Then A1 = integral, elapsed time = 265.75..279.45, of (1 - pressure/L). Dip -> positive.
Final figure 4.97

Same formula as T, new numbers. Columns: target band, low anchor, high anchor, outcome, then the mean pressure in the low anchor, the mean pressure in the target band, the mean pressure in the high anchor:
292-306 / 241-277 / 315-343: -0.47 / 13.3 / 17.1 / 19.1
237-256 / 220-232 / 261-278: -2.26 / 19.5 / 17.5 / 11.1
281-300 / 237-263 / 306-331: 1.40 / 15.4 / 16.1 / 18.7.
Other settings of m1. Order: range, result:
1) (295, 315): 17.6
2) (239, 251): 18.7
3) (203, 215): 18.4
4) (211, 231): 19.2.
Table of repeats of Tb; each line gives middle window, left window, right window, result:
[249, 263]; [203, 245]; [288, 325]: 4.6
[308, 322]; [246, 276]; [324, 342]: -0.8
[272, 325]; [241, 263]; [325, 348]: 2.6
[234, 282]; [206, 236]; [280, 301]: 9.4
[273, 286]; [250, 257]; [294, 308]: 2.4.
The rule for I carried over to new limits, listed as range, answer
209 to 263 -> 17.3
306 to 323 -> 18.4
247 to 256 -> 15.9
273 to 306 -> 15.2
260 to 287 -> 12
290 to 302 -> 17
